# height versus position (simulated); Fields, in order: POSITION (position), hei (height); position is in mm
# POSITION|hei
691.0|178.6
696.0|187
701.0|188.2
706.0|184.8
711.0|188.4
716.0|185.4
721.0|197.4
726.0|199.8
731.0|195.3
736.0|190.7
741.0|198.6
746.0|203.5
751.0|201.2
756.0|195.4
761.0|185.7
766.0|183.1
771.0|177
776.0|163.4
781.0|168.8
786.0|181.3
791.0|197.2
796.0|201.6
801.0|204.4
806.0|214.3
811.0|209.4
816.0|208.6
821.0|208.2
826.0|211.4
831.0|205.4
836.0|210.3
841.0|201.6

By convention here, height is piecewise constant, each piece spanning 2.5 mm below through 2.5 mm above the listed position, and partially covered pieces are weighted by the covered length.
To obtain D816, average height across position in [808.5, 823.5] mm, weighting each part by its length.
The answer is 209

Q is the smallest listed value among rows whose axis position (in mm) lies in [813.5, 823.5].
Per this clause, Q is 208.2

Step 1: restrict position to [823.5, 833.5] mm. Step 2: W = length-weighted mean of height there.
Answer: 208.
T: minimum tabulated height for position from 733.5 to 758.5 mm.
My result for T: 190.7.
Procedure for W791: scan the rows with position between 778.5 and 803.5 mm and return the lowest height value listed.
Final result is 168.8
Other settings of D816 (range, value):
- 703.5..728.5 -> 191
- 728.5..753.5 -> 198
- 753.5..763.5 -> 191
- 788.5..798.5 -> 199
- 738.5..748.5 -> 201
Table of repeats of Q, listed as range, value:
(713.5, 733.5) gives 185.4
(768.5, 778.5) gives 163.4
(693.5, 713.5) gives 184.8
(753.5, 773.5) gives 177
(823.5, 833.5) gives 205.4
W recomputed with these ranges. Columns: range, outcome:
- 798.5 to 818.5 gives 209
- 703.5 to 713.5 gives 187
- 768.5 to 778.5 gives 170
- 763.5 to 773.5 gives 180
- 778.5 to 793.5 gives 182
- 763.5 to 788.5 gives 175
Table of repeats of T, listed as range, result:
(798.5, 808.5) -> 204.4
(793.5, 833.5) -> 201.6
